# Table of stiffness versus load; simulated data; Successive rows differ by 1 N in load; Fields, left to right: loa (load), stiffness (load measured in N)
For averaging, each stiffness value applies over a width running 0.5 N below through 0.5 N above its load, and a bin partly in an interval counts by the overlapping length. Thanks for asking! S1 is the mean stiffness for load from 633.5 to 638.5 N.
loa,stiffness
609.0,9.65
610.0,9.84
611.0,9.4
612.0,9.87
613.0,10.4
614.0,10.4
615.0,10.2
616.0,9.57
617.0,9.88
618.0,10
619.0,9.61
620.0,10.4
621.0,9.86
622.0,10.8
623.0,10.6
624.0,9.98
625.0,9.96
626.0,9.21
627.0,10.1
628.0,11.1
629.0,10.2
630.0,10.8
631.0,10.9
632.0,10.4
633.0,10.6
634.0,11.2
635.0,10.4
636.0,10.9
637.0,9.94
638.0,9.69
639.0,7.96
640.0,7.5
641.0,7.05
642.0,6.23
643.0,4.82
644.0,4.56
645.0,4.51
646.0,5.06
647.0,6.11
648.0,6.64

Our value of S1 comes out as 10.4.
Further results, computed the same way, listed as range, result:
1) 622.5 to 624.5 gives 10.3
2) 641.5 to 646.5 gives 5.04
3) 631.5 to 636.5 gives 10.7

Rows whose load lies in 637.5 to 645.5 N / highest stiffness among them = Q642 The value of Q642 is 9.69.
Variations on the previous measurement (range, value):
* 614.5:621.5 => 10.4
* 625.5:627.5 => 10.1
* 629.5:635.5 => 11.2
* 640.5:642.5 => 7.05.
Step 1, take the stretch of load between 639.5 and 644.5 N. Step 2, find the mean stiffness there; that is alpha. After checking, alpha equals 6.03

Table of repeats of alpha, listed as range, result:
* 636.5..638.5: 9.81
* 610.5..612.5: 9.63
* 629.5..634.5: 10.8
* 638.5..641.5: 7.5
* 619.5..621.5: 10.1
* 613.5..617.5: 10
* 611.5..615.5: 10.2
